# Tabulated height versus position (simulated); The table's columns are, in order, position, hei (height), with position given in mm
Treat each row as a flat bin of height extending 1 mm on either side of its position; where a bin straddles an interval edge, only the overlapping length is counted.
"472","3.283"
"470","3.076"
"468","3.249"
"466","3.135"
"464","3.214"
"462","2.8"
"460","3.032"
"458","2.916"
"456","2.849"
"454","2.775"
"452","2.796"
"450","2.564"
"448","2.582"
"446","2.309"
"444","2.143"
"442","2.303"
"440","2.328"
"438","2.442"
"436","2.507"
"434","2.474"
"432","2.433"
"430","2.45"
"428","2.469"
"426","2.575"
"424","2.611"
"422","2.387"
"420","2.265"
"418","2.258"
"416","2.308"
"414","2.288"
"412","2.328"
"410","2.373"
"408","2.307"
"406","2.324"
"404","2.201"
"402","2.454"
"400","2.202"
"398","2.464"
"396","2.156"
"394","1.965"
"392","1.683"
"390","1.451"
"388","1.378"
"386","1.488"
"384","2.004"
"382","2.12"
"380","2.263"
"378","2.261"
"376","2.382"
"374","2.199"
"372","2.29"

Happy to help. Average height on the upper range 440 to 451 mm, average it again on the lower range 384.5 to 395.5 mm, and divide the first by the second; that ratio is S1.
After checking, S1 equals 1.45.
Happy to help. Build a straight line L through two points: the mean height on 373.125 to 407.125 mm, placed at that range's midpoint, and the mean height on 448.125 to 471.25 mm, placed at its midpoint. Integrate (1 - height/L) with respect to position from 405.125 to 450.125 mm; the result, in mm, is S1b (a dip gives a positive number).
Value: 2.4 mm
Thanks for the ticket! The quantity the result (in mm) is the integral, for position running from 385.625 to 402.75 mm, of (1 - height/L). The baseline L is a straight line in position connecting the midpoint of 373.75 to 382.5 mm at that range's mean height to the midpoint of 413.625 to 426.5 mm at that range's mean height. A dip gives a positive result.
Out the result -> 2.8 mm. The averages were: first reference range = 2.26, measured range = 1.92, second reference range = 2.38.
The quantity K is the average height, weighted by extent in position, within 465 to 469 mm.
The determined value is 3.19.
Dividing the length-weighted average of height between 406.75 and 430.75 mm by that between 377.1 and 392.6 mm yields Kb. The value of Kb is 1.30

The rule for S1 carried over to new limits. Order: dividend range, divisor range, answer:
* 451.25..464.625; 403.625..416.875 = 1.26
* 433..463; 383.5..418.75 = 1.24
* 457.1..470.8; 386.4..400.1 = 1.64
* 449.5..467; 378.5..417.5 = 1.39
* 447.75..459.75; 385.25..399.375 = 1.53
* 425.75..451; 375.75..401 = 1.23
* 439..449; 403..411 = 1.01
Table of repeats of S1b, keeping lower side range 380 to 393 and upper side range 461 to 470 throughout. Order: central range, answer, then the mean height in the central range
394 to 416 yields -2.7 mm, 2.29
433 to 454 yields 2.0 mm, 2.46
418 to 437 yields -0.1 mm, 2.45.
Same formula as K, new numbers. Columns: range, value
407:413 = 2.34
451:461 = 2.87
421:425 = 2.5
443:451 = 2.4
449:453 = 2.68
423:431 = 2.53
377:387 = 2.03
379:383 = 2.19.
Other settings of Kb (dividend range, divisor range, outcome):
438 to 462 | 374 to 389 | 1.30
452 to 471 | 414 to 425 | 1.27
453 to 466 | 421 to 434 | 1.19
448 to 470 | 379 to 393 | 1.65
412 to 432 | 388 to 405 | 1.18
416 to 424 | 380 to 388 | 1.26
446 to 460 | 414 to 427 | 1.14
